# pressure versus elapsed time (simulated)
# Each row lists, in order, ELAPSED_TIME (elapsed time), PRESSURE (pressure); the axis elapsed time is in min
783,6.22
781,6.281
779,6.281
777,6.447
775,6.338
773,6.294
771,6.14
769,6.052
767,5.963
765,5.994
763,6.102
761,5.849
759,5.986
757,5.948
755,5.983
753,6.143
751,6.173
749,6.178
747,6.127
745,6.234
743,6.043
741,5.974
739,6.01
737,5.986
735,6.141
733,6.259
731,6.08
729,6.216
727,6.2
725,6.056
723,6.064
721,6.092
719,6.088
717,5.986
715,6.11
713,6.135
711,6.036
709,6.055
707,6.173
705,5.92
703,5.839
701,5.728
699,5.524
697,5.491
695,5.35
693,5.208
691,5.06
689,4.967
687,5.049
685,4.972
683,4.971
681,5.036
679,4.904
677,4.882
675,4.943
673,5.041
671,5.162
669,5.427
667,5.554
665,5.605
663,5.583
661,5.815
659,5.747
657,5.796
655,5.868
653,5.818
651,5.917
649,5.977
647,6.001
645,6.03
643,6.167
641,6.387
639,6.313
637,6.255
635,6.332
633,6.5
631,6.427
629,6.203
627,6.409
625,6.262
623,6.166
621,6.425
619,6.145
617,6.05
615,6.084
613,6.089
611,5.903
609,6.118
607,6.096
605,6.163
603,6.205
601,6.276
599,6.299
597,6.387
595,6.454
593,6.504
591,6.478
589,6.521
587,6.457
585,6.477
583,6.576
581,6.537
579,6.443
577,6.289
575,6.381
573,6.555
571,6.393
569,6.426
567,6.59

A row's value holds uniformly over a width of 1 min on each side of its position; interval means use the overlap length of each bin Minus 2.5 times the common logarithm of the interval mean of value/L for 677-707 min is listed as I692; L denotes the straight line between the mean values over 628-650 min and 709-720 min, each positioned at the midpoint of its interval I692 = 0.16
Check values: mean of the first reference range 6.24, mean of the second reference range 6.07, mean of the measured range 5.3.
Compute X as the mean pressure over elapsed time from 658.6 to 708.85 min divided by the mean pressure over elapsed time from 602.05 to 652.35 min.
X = 0.87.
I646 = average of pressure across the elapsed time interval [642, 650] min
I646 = 6.04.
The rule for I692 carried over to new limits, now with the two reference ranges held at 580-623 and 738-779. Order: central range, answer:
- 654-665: 0.09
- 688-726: 0.07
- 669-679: 0.23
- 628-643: -0.01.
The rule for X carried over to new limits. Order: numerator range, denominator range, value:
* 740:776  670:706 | 1.16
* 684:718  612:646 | 0.90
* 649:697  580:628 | 0.85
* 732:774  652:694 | 1.15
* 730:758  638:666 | 1.03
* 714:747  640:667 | 1.04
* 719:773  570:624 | 0.96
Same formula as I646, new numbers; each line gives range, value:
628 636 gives 6.37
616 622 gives 6.21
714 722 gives 6.07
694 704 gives 5.59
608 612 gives 6.01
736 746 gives 6.05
